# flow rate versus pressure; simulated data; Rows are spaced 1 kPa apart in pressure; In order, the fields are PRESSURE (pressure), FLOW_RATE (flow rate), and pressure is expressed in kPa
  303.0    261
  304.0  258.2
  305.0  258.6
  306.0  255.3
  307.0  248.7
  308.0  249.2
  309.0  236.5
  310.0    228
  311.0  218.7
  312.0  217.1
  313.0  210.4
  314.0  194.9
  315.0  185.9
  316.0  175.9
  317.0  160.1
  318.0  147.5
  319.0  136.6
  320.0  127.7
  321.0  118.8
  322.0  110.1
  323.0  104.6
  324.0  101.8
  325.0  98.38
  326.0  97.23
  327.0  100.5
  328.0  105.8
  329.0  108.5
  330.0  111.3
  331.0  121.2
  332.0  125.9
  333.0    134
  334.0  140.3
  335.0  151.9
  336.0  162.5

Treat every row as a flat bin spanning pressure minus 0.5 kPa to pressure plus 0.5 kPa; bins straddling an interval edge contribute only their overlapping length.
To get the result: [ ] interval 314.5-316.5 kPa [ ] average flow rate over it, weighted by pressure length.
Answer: 181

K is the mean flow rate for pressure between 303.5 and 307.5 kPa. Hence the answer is 255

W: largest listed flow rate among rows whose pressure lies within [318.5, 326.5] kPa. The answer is 136.6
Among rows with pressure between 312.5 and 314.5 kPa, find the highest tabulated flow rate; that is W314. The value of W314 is 210.4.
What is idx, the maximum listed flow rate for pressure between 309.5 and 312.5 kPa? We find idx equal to 228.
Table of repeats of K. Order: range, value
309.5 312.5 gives 221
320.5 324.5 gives 109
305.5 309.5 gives 247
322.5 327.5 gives 101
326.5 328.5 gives 103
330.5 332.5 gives 124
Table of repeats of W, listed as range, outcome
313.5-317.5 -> 194.9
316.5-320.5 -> 160.1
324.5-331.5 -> 121.2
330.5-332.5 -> 125.9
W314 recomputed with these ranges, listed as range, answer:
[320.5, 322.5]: 118.8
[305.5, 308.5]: 255.3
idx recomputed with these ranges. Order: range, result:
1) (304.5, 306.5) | 258.6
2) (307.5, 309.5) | 249.2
